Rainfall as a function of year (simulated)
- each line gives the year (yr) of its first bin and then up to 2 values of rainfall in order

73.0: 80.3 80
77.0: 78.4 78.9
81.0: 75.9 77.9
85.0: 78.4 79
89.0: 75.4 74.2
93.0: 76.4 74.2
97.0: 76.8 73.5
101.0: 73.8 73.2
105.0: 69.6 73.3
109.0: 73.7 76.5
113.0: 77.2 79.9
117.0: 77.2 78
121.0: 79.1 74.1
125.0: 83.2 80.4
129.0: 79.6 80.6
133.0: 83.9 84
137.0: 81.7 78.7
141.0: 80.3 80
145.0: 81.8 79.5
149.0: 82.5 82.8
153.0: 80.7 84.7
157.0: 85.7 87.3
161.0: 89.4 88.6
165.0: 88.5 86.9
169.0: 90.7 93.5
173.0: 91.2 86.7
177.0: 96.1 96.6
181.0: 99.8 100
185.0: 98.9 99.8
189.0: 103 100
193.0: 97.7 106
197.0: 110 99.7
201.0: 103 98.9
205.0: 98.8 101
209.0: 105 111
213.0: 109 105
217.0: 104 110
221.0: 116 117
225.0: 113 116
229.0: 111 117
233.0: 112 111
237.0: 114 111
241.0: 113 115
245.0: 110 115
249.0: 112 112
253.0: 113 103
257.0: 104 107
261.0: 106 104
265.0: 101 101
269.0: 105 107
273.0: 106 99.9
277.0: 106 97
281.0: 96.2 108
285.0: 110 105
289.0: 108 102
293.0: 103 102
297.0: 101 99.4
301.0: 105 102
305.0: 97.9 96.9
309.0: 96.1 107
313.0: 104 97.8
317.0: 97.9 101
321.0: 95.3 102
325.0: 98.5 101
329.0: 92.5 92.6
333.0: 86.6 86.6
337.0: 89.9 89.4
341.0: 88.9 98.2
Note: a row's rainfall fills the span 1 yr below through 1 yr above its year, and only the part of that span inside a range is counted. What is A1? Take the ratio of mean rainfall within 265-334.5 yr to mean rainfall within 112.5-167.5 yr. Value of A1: 1.23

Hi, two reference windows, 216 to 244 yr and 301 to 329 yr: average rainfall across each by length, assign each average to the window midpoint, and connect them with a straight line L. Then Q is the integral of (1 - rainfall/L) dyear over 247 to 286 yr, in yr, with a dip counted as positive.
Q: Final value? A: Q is 0.7 yr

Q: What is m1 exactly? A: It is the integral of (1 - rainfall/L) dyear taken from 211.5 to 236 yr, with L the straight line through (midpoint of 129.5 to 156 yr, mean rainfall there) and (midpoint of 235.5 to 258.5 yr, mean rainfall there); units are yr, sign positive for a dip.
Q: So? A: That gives -1.7 yr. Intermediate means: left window 81.6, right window 111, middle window 112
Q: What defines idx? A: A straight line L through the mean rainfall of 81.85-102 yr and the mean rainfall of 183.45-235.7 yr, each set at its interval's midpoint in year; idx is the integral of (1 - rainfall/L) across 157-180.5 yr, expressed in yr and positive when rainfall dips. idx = 1.3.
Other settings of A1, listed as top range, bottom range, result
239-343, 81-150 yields 1.31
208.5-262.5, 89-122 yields 1.47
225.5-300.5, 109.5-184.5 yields 1.27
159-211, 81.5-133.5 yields 1.27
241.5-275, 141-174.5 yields 1.25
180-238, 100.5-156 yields 1.35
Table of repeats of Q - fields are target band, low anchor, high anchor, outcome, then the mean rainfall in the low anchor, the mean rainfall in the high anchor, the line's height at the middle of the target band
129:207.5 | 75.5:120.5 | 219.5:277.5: 0.72 yr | 76.1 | 110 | 91.7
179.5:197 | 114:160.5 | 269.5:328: -2.66 yr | 81.2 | 102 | 87.7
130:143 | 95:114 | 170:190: 0.35 yr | 74.2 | 96.6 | 83.7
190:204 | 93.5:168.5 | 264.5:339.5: -2.30 yr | 80.1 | 100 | 87.8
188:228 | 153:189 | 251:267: -3.46 yr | 92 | 106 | 97.7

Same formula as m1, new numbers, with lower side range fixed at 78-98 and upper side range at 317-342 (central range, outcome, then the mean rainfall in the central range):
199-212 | -2.70 yr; 103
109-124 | 0.30 yr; 77.2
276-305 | -3.79 yr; 103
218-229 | -3.54 yr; 114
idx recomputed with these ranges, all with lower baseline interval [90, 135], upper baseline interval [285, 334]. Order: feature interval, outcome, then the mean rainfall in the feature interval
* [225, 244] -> -4.6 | 113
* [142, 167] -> -0.8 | 84.4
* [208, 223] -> -3.4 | 109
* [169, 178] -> -0.8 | 91.7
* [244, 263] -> -3.1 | 109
